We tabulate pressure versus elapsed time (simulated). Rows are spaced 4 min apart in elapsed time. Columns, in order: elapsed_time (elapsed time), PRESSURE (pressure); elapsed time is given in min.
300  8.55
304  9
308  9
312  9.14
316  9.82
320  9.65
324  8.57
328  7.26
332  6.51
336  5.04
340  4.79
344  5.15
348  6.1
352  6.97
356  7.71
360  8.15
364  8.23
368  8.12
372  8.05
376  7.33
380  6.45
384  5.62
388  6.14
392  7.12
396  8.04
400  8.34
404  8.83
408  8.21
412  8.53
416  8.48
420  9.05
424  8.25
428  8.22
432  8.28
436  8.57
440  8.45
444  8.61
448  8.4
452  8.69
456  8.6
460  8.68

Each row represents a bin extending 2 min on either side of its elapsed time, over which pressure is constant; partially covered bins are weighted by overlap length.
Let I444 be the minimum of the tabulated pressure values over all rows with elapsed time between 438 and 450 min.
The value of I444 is 8.4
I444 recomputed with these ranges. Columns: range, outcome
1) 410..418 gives 8.48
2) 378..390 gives 5.62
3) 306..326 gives 8.57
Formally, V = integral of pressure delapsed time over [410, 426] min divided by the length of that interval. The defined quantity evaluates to 8.58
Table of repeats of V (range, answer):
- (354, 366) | 8.03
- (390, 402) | 7.83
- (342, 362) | 6.82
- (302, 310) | 9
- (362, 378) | 7.93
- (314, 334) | 8.36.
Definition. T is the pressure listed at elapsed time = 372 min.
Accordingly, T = 8.05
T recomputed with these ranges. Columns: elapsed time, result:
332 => 6.51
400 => 8.34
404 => 8.83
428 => 8.22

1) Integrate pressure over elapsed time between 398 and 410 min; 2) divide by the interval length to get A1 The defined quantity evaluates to 8.46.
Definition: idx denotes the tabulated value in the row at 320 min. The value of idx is 9.65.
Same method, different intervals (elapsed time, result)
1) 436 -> 8.57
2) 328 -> 7.26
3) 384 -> 5.62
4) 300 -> 8.55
